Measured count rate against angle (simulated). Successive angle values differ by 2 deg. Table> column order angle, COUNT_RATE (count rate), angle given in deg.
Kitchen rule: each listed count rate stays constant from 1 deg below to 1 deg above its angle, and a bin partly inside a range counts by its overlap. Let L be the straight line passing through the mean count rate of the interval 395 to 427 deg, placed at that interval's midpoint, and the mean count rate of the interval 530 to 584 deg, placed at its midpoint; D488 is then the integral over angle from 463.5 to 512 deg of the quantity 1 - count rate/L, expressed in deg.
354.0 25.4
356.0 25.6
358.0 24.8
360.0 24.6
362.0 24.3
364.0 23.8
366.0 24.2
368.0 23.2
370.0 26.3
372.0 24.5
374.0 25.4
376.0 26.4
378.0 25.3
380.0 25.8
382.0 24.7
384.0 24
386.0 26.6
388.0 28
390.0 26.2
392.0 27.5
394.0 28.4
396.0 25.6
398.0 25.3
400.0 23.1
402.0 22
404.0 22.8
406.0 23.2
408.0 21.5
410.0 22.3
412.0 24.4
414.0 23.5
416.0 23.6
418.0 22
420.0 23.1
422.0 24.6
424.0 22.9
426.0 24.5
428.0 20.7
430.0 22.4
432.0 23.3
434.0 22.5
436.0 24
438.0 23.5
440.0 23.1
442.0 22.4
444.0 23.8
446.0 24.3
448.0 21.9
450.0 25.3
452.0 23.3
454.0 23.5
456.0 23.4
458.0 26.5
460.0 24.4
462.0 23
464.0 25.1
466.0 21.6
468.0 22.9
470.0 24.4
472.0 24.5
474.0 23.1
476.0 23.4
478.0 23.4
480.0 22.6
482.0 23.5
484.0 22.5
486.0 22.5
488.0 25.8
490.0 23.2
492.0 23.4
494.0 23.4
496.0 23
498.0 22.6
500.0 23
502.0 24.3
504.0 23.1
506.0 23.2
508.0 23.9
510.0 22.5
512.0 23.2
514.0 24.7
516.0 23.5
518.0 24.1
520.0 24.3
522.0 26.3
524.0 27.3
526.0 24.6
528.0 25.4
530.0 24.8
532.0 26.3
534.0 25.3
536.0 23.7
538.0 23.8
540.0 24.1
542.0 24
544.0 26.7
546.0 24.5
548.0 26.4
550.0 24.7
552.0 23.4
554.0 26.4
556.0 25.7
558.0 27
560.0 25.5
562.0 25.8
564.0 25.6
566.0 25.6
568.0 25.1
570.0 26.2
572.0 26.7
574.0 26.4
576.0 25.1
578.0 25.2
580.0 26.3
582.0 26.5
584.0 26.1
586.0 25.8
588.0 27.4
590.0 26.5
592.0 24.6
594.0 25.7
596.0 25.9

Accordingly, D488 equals 2.2 deg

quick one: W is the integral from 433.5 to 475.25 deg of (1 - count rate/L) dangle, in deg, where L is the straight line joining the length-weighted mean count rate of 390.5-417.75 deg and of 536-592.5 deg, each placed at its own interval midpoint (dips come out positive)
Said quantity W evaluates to 1.5 deg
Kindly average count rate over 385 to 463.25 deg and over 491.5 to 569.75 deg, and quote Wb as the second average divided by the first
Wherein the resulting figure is 1.03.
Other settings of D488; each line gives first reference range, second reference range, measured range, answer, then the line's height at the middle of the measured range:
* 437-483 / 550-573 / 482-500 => 0.7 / 24.2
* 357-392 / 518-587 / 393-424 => 2.0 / 25.3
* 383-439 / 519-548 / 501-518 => 0.9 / 24.9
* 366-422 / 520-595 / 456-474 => 0.8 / 25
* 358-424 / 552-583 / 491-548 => 2.7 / 25.5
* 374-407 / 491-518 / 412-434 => 1.5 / 24.8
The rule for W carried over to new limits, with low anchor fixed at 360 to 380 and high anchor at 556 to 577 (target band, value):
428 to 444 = 1.4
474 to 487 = 1.3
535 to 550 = 0.6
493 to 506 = 1.2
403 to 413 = 0.9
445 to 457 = 0.8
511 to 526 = 0.5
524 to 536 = 0.2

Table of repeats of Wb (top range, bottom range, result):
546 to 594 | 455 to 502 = 1.10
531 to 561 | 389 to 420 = 1.05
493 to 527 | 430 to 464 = 1.01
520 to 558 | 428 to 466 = 1.07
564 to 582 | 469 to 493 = 1.10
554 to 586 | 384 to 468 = 1.09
